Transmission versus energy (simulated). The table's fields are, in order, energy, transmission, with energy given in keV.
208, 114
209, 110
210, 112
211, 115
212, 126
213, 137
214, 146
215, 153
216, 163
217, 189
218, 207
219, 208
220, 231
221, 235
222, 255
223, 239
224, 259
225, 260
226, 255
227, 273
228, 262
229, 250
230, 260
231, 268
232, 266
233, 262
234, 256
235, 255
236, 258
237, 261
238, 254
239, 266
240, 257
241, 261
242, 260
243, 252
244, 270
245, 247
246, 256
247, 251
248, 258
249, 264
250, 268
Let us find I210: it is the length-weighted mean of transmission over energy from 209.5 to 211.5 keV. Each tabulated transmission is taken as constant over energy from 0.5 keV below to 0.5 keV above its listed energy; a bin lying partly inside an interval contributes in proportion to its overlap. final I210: 114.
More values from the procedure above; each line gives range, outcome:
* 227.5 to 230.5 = 257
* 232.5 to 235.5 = 258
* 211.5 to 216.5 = 145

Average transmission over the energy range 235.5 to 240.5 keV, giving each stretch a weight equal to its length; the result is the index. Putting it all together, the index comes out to 259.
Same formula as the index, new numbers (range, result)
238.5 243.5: 259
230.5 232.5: 267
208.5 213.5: 120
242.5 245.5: 256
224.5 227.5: 263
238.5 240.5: 262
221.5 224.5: 251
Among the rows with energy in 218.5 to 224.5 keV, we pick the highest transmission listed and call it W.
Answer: 259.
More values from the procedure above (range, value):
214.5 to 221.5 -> 235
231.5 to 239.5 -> 266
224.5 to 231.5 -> 273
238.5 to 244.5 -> 270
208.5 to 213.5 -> 137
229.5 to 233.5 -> 268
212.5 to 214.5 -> 146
